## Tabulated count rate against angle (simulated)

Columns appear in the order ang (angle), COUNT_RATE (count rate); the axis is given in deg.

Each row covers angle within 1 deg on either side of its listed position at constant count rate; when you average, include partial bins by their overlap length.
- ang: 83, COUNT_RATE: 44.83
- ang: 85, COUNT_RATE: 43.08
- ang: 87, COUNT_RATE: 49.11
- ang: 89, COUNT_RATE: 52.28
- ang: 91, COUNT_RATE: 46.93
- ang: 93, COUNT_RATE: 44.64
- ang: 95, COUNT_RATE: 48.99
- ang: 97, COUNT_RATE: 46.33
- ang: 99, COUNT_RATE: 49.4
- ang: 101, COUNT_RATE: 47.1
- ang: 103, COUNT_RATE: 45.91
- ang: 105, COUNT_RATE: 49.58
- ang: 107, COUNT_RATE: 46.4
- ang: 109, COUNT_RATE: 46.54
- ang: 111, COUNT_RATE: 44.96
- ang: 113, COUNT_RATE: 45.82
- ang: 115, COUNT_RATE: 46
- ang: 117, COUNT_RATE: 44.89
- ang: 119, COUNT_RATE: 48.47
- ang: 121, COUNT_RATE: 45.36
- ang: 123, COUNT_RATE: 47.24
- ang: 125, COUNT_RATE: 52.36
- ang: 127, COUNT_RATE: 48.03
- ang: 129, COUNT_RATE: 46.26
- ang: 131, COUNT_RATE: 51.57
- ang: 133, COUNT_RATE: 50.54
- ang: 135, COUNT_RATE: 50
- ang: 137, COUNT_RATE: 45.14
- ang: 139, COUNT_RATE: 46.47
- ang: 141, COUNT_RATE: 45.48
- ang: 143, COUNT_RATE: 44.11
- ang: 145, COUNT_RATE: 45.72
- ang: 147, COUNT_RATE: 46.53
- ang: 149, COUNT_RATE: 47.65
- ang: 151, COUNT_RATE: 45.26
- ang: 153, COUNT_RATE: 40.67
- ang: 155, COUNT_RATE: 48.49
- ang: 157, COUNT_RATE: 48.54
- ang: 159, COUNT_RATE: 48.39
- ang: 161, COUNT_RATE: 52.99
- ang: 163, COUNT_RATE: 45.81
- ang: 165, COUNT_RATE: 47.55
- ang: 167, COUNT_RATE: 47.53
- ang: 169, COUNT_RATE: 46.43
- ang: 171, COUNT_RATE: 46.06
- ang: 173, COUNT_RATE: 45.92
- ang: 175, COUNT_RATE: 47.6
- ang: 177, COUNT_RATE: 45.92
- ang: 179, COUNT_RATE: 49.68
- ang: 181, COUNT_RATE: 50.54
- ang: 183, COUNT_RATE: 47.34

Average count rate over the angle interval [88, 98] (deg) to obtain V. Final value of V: 47.8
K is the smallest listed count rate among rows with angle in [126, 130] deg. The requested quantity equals 46.26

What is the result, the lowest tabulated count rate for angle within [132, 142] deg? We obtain 45.14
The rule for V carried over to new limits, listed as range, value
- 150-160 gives 46.3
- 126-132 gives 48.6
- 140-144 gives 44.8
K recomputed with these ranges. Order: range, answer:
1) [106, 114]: 44.96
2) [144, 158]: 40.67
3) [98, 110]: 45.91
